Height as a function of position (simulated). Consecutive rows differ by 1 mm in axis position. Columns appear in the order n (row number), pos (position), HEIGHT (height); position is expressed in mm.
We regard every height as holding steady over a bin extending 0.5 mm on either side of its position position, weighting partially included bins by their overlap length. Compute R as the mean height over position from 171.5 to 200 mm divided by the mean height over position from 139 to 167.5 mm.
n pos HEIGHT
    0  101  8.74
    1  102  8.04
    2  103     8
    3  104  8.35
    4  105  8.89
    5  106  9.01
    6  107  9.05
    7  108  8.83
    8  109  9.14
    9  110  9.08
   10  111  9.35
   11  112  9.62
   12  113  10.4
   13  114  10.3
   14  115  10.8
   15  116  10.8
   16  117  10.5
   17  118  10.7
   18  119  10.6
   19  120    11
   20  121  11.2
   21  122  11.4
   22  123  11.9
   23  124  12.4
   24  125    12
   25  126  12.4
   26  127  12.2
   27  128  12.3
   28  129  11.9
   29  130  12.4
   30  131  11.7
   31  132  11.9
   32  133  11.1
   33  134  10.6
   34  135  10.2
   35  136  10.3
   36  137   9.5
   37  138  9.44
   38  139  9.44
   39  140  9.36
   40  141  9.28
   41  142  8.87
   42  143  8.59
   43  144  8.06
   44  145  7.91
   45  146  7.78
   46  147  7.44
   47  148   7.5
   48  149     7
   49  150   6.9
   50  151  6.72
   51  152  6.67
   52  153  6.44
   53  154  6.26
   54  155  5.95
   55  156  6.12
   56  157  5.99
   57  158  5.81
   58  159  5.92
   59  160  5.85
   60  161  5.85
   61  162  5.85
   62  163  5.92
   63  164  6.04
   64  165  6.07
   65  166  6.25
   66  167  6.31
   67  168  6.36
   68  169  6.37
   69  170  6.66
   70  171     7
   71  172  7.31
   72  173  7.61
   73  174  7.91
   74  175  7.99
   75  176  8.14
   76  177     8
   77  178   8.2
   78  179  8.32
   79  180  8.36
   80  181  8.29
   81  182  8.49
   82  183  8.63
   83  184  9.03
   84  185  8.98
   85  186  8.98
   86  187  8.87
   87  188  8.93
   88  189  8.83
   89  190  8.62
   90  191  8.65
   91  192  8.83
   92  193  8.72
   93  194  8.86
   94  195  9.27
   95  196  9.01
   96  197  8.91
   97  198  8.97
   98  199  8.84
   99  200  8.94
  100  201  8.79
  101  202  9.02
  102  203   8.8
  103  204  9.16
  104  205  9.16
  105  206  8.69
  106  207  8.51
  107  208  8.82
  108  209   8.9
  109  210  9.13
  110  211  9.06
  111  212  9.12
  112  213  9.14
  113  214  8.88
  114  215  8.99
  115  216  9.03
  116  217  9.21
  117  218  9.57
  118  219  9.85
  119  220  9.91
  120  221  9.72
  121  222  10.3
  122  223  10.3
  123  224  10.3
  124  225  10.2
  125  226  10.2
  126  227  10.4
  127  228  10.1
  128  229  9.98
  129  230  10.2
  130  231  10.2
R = 1.2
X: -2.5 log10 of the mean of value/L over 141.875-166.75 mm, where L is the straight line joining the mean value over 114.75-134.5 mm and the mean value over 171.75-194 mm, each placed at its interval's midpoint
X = 0.44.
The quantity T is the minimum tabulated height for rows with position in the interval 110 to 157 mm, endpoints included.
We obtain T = 5.95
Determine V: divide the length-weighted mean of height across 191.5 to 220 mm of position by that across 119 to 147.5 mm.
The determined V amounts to 0.9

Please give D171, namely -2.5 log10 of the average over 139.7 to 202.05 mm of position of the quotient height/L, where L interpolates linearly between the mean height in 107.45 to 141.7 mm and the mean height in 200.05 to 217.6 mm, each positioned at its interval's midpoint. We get 0.25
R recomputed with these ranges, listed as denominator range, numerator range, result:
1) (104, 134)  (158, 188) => 0.69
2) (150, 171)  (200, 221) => 1.47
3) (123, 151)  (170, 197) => 0.85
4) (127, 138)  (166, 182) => 0.67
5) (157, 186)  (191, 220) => 1.25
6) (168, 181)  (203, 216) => 1.17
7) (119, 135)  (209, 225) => 0.81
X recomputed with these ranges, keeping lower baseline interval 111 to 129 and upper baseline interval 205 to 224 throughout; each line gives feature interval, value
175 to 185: 0.189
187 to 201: 0.098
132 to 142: 0.092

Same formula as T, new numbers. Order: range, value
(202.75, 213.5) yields 8.51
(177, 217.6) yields 8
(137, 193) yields 5.81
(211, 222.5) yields 8.88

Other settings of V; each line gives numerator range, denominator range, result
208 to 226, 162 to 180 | 1.34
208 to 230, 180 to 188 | 1.10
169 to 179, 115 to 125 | 0.68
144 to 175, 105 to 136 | 0.62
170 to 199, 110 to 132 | 0.76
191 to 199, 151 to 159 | 1.44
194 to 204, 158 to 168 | 1.49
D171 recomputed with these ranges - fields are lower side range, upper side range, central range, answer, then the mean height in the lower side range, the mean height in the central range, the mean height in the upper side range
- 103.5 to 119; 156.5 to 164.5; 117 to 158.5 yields -0.21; 9.69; 9.41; 5.9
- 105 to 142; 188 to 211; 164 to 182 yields 0.27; 10.6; 7.36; 8.89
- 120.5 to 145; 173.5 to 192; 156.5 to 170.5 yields 0.47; 10.7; 6.09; 8.52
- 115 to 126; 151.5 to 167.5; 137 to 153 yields 0.00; 11.3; 8.06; 6.08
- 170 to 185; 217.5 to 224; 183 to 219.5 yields 0.02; 8.07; 8.97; 9.97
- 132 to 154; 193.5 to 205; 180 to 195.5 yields 0.01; 8.55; 8.78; 8.97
